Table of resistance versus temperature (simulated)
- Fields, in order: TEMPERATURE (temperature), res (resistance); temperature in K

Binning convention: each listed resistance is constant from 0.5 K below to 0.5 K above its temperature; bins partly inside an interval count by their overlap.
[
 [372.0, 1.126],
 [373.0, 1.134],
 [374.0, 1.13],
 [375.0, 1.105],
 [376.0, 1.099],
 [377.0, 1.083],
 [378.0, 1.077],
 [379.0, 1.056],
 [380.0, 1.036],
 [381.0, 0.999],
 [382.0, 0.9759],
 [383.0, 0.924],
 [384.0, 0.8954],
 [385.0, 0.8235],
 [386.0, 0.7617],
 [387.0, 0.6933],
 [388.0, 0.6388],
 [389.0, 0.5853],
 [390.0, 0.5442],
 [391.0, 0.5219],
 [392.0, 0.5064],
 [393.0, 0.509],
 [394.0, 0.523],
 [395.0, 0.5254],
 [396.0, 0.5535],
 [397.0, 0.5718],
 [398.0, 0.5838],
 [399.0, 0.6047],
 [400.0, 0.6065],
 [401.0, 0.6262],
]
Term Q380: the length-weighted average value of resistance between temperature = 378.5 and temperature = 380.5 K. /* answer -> 1.05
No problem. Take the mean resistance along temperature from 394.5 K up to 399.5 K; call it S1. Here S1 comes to 0.568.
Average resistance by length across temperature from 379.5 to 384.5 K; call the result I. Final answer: 0.966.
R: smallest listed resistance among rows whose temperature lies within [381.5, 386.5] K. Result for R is 0.7617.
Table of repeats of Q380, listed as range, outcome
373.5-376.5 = 1.11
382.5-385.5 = 0.881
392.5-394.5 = 0.516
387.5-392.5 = 0.559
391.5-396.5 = 0.523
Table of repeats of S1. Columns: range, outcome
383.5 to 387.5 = 0.793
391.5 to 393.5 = 0.508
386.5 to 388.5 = 0.666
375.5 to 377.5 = 1.09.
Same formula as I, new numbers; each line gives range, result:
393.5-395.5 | 0.524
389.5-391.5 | 0.533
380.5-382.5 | 0.987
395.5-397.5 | 0.563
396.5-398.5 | 0.578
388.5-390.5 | 0.565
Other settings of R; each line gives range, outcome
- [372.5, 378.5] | 1.077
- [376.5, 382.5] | 0.9759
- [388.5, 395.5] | 0.5064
